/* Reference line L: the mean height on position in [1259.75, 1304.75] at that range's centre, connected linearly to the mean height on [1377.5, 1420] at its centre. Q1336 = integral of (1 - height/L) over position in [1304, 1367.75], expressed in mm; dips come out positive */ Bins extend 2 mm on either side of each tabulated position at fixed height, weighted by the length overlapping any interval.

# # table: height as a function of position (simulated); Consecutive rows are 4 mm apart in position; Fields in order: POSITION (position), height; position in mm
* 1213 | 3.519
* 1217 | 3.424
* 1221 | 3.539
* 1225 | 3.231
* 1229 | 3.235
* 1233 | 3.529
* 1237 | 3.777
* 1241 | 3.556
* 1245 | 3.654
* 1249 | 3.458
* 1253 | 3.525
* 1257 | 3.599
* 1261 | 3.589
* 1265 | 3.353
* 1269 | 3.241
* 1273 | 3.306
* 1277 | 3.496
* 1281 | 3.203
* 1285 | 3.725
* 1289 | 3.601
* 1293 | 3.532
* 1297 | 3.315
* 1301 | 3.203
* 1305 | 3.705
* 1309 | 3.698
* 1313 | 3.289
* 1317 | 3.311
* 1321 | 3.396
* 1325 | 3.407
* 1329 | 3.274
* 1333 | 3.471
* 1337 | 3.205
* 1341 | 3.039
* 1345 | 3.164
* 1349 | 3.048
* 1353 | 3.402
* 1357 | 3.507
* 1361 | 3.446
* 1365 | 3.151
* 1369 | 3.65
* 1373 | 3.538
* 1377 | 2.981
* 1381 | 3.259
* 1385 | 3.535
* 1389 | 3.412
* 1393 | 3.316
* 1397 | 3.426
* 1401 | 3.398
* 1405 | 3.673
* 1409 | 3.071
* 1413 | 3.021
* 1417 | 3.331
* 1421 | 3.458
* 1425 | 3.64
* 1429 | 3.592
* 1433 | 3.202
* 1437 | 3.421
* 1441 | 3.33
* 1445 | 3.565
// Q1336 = 0.8 mm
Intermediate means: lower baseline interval 3.42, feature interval 3.34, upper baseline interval 3.33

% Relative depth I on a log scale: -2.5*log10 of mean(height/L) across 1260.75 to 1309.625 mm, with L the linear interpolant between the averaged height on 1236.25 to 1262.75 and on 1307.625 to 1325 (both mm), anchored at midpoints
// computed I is 0.014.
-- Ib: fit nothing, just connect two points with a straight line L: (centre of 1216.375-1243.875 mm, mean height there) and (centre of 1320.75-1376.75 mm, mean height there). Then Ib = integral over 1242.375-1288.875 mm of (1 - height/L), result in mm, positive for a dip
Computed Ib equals -0.6 mm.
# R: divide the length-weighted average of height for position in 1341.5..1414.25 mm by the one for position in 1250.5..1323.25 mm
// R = 0.97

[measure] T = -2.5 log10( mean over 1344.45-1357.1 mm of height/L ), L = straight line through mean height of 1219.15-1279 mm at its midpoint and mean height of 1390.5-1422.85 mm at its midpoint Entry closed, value 0.04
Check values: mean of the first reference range 3.47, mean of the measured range 3.26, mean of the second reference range 3.34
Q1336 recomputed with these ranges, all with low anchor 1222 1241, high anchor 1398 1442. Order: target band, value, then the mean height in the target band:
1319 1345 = 1.0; 3.29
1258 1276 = 0.3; 3.39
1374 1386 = 0.5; 3.26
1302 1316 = -0.4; 3.52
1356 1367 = 0.2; 3.36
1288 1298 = -0.2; 3.49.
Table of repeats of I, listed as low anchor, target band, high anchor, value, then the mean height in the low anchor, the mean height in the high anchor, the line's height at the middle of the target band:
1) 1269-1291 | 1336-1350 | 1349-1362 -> 0.096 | 3.45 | 3.39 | 3.4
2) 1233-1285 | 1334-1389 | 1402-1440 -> 0.036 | 3.49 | 3.38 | 3.42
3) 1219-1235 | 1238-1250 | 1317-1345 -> -0.067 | 3.38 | 3.29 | 3.37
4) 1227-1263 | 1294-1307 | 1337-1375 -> 0.005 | 3.55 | 3.32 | 3.43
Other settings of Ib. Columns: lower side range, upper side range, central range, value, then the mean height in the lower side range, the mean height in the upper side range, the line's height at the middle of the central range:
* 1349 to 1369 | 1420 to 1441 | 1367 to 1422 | 0.80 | 3.37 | 3.45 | 3.41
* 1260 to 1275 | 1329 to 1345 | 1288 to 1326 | -1.80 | 3.36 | 3.23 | 3.29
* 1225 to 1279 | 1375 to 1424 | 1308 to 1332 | 0.16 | 3.48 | 3.33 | 3.41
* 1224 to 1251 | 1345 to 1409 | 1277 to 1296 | -0.27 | 3.5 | 3.37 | 3.45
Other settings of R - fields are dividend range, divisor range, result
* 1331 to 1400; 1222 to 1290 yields 0.96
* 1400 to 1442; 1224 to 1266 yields 0.96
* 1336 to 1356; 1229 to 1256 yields 0.90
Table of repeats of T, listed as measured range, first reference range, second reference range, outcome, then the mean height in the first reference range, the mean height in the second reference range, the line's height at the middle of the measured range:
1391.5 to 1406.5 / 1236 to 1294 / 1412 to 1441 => -0.013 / 3.5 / 3.39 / 3.41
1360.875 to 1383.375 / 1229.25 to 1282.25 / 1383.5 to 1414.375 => 0.017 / 3.48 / 3.36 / 3.38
